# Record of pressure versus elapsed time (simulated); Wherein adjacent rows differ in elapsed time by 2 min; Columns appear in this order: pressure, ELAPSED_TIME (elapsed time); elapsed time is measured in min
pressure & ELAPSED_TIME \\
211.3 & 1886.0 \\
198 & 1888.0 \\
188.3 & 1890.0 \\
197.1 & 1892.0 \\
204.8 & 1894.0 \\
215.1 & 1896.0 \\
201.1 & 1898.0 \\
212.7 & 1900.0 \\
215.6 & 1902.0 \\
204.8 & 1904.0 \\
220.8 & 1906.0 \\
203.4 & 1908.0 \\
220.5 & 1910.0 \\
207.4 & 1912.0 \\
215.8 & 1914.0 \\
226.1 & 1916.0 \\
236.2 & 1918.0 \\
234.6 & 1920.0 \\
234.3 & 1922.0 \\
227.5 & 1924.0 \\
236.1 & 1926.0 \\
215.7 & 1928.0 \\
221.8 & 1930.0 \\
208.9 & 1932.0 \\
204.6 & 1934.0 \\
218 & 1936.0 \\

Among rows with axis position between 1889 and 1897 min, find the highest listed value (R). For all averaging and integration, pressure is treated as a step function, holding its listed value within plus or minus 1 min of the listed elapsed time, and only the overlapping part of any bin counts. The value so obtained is 215.1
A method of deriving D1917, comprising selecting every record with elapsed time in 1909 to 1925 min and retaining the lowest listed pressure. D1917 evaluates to 207.4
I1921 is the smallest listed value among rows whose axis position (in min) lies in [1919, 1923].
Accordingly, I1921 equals 234.3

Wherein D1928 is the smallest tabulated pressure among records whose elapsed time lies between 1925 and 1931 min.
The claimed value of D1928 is 215.7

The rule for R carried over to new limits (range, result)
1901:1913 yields 220.8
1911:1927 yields 236.2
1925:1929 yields 236.1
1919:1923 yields 234.6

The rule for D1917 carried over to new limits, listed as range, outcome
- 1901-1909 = 203.4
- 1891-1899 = 197.1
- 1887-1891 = 188.3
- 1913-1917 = 215.8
